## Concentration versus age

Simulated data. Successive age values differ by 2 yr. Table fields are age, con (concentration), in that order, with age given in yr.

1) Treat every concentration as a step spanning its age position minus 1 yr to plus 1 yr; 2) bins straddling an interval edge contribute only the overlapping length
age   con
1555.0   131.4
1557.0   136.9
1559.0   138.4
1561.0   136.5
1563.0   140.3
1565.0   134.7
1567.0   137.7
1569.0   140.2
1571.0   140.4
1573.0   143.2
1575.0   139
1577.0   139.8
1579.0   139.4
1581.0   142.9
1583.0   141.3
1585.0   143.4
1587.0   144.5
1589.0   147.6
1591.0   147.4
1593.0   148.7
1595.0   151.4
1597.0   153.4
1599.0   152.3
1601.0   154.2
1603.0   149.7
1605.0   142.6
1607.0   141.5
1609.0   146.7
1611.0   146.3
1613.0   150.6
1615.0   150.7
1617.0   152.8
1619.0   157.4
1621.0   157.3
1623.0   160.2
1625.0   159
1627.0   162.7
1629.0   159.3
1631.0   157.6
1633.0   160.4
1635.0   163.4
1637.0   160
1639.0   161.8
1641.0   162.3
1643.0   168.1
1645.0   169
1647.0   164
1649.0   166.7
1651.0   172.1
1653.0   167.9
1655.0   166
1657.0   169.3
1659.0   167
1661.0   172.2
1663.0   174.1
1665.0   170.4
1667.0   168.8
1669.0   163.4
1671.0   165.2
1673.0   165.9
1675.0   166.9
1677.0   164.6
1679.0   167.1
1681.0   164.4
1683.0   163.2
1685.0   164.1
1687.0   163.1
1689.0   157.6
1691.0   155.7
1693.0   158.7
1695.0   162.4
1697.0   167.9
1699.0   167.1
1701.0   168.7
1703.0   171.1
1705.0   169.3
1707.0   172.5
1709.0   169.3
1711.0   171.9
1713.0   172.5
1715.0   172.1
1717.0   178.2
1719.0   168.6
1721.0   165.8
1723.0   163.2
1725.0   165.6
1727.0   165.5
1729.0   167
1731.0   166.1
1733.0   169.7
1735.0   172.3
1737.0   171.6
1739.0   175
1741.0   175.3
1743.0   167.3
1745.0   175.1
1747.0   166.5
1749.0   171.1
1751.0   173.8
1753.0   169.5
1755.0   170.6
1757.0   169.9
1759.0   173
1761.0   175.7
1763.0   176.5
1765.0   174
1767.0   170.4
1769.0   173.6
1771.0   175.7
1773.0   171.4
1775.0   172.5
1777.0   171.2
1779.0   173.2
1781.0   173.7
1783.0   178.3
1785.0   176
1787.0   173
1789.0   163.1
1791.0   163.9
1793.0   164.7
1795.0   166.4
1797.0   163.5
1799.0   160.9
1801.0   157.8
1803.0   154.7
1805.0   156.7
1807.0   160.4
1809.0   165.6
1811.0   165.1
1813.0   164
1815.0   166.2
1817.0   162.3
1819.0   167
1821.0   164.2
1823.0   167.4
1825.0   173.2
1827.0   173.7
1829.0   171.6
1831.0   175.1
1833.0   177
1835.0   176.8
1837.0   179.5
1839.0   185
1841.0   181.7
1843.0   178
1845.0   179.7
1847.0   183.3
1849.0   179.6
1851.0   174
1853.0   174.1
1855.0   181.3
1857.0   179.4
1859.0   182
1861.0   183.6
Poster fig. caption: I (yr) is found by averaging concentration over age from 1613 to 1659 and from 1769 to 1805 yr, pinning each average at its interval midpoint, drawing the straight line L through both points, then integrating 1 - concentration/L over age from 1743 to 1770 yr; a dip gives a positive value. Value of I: -0.9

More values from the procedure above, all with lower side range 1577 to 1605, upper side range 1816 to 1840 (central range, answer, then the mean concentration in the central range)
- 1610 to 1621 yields -0.2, 152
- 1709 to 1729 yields -1.0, 169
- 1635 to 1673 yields -3.3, 167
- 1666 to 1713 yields -2.4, 166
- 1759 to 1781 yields -0.9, 173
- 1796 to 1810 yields 0.8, 160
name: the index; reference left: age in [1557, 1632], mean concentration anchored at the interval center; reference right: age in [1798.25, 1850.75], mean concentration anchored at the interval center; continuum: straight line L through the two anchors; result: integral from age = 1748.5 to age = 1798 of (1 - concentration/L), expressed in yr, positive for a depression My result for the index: -1.9 yr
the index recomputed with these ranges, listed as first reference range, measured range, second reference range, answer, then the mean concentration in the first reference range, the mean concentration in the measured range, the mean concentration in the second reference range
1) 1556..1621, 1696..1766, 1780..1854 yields -4.3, 145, 171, 170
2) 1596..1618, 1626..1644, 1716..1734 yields -1.0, 149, 162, 168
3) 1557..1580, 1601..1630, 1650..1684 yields 0.0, 139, 153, 168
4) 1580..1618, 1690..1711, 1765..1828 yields -1.1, 148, 167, 168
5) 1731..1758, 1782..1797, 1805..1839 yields 0.1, 171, 169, 169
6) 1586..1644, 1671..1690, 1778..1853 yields -0.6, 154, 164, 170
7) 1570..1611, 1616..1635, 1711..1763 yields -0.9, 145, 159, 171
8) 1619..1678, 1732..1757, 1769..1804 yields -0.6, 165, 171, 168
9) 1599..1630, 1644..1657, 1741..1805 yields -0.9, 153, 168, 170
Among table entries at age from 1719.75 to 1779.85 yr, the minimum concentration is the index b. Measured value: 163.2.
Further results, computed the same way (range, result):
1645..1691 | 155.7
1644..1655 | 164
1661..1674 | 163.4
